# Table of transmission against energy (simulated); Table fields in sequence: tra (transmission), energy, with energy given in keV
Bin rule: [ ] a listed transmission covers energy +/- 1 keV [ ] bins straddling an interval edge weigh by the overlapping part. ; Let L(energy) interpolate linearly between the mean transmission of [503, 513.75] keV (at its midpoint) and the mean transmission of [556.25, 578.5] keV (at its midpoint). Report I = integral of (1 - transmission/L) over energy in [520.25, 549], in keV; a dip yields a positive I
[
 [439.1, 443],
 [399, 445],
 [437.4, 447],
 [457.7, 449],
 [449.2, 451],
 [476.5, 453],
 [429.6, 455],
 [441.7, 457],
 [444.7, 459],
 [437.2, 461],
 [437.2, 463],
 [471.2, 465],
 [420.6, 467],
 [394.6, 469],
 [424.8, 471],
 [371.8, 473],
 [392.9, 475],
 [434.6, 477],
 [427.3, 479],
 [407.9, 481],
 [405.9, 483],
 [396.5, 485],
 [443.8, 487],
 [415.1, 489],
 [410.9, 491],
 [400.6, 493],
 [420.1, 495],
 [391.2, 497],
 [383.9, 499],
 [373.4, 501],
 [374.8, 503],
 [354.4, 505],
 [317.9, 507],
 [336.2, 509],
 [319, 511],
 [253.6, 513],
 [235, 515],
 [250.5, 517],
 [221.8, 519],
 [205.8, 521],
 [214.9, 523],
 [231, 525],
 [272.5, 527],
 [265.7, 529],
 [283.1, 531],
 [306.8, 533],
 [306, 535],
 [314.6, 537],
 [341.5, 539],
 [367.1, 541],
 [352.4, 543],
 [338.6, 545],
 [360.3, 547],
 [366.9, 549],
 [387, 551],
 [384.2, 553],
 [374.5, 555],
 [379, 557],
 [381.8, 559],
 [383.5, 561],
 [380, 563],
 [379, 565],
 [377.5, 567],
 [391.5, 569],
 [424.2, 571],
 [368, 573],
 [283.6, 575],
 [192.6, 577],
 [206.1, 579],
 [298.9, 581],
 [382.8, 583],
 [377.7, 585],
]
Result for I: 3.2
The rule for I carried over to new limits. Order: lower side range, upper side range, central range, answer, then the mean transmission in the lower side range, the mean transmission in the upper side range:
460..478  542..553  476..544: 9.7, 421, 363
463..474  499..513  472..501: -1.9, 418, 342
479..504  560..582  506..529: 7.3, 403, 335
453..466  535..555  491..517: 3.5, 446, 355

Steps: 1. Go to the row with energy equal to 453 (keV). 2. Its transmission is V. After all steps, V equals 476.5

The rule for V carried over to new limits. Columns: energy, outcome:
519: 221.8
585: 377.7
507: 317.9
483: 405.9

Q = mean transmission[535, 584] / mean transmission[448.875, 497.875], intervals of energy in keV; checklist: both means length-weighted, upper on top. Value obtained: 0.8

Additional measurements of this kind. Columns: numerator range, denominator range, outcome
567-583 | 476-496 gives 0.76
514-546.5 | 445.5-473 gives 0.65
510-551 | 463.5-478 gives 0.70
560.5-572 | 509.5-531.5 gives 1.55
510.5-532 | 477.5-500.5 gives 0.61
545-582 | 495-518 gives 1.06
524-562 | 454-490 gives 0.80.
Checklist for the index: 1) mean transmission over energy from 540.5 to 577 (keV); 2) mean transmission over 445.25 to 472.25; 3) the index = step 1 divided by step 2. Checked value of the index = 0.84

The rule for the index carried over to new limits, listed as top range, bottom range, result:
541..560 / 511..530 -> 1.52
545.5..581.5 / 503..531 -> 1.29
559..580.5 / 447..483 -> 0.79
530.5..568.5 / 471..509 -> 0.91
